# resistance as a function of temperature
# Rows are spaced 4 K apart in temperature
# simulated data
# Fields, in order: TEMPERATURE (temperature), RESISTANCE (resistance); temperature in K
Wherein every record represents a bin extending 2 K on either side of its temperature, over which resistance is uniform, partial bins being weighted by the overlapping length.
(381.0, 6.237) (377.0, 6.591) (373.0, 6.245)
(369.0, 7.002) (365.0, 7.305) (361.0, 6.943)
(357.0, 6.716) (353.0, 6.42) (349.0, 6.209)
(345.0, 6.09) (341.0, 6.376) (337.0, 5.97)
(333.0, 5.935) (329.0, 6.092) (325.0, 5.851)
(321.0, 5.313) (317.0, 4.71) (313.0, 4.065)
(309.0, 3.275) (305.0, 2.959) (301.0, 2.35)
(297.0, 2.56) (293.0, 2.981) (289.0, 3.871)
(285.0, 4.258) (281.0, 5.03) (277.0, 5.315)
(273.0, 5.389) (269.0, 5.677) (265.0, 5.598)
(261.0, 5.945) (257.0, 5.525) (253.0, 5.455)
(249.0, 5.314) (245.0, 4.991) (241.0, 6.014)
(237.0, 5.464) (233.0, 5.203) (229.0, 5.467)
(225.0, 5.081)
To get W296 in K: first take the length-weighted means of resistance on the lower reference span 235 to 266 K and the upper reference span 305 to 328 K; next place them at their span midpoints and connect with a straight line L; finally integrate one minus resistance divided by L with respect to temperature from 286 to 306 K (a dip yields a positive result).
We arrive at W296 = 7.7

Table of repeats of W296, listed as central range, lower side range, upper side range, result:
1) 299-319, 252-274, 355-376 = 8.8 K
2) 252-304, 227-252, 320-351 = 9.8 K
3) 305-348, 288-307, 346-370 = -4.7 K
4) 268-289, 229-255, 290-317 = -4.5 K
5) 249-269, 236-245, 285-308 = -3.6 K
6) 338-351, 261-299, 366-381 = -0.5 K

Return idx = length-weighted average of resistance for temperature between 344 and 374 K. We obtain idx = 6.65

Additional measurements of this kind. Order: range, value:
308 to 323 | 4.41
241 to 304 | 4.7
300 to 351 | 5.07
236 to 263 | 5.53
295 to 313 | 2.93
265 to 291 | 4.98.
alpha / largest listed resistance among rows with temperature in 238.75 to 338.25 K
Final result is 6.092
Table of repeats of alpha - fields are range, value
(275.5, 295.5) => 5.315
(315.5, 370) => 7.305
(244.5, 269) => 5.945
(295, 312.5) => 3.275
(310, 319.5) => 4.71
